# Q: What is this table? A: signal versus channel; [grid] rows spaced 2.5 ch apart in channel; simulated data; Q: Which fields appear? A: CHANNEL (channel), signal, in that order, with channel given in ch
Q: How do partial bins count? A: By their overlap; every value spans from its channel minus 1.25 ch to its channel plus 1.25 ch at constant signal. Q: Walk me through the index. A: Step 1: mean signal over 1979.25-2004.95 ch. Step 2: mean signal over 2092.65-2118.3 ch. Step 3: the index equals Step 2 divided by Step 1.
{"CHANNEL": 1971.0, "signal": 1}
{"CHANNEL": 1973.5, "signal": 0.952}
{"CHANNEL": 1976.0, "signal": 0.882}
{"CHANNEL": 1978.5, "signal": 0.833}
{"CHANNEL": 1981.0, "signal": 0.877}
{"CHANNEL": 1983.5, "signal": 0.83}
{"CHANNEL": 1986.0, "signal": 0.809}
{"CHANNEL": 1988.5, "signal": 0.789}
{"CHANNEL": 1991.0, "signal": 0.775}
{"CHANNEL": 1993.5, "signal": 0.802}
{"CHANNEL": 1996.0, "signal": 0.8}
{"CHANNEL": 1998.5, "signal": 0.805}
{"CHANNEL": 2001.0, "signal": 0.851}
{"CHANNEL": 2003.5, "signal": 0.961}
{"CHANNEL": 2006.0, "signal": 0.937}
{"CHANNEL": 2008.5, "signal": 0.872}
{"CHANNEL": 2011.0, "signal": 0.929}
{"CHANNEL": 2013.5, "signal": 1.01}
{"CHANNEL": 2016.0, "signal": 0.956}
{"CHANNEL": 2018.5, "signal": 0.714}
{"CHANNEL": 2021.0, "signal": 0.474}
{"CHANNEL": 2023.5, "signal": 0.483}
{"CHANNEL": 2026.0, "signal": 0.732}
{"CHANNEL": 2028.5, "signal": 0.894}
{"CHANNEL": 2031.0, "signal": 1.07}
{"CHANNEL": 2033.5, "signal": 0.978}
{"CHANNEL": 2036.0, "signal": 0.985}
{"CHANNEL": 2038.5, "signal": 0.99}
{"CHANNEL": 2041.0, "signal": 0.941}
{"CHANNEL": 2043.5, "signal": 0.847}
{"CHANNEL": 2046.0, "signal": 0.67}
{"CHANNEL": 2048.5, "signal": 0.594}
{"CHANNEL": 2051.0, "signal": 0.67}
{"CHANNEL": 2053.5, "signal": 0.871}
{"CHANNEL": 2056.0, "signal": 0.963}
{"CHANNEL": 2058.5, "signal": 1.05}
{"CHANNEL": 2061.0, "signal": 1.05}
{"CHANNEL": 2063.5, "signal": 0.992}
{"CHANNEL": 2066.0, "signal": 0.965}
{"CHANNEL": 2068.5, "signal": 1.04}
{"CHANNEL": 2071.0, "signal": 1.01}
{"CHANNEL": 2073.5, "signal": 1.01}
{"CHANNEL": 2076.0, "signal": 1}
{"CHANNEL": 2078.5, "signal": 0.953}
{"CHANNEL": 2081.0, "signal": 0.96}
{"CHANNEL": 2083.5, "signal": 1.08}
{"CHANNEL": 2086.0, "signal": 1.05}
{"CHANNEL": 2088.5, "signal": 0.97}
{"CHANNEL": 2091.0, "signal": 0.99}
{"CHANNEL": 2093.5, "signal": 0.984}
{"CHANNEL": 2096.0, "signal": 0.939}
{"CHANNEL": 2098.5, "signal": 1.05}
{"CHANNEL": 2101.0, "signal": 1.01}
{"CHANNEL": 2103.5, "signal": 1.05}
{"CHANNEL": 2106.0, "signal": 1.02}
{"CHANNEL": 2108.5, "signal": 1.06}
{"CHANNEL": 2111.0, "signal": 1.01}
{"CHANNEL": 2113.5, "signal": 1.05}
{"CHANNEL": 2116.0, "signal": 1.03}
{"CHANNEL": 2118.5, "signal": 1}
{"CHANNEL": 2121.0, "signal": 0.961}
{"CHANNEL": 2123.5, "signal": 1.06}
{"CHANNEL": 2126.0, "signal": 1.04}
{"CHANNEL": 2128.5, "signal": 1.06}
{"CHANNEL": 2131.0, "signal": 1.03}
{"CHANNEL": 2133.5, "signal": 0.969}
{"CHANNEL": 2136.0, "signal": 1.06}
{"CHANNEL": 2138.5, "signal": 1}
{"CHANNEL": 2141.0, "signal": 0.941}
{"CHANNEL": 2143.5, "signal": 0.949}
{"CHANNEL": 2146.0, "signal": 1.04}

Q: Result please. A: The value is 1.23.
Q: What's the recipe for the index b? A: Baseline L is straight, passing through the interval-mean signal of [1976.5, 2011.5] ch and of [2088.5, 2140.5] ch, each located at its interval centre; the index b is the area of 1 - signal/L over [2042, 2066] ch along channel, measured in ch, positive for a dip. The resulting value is 1.79 ch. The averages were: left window 0.847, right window 1.02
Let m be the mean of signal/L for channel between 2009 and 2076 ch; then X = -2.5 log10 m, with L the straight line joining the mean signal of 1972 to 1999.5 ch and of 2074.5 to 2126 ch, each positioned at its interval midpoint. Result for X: 0.05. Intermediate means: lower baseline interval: 0.834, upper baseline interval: 1.01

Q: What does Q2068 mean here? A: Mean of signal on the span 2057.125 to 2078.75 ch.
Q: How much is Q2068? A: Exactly 1.01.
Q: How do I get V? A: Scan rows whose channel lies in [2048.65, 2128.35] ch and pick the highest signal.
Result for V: 1.08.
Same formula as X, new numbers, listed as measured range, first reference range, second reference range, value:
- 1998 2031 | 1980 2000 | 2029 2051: 0.017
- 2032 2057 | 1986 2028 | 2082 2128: 0.044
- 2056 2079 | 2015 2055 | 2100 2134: -0.132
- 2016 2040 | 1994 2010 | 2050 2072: 0.111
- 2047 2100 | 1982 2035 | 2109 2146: -0.032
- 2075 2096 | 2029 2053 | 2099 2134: -0.040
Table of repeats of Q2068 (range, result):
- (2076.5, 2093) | 1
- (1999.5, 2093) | 0.906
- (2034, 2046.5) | 0.905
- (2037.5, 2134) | 0.974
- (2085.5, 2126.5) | 1.02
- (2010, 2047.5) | 0.843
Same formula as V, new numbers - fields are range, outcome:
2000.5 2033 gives 1.07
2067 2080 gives 1.04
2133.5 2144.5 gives 1.06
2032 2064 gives 1.05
